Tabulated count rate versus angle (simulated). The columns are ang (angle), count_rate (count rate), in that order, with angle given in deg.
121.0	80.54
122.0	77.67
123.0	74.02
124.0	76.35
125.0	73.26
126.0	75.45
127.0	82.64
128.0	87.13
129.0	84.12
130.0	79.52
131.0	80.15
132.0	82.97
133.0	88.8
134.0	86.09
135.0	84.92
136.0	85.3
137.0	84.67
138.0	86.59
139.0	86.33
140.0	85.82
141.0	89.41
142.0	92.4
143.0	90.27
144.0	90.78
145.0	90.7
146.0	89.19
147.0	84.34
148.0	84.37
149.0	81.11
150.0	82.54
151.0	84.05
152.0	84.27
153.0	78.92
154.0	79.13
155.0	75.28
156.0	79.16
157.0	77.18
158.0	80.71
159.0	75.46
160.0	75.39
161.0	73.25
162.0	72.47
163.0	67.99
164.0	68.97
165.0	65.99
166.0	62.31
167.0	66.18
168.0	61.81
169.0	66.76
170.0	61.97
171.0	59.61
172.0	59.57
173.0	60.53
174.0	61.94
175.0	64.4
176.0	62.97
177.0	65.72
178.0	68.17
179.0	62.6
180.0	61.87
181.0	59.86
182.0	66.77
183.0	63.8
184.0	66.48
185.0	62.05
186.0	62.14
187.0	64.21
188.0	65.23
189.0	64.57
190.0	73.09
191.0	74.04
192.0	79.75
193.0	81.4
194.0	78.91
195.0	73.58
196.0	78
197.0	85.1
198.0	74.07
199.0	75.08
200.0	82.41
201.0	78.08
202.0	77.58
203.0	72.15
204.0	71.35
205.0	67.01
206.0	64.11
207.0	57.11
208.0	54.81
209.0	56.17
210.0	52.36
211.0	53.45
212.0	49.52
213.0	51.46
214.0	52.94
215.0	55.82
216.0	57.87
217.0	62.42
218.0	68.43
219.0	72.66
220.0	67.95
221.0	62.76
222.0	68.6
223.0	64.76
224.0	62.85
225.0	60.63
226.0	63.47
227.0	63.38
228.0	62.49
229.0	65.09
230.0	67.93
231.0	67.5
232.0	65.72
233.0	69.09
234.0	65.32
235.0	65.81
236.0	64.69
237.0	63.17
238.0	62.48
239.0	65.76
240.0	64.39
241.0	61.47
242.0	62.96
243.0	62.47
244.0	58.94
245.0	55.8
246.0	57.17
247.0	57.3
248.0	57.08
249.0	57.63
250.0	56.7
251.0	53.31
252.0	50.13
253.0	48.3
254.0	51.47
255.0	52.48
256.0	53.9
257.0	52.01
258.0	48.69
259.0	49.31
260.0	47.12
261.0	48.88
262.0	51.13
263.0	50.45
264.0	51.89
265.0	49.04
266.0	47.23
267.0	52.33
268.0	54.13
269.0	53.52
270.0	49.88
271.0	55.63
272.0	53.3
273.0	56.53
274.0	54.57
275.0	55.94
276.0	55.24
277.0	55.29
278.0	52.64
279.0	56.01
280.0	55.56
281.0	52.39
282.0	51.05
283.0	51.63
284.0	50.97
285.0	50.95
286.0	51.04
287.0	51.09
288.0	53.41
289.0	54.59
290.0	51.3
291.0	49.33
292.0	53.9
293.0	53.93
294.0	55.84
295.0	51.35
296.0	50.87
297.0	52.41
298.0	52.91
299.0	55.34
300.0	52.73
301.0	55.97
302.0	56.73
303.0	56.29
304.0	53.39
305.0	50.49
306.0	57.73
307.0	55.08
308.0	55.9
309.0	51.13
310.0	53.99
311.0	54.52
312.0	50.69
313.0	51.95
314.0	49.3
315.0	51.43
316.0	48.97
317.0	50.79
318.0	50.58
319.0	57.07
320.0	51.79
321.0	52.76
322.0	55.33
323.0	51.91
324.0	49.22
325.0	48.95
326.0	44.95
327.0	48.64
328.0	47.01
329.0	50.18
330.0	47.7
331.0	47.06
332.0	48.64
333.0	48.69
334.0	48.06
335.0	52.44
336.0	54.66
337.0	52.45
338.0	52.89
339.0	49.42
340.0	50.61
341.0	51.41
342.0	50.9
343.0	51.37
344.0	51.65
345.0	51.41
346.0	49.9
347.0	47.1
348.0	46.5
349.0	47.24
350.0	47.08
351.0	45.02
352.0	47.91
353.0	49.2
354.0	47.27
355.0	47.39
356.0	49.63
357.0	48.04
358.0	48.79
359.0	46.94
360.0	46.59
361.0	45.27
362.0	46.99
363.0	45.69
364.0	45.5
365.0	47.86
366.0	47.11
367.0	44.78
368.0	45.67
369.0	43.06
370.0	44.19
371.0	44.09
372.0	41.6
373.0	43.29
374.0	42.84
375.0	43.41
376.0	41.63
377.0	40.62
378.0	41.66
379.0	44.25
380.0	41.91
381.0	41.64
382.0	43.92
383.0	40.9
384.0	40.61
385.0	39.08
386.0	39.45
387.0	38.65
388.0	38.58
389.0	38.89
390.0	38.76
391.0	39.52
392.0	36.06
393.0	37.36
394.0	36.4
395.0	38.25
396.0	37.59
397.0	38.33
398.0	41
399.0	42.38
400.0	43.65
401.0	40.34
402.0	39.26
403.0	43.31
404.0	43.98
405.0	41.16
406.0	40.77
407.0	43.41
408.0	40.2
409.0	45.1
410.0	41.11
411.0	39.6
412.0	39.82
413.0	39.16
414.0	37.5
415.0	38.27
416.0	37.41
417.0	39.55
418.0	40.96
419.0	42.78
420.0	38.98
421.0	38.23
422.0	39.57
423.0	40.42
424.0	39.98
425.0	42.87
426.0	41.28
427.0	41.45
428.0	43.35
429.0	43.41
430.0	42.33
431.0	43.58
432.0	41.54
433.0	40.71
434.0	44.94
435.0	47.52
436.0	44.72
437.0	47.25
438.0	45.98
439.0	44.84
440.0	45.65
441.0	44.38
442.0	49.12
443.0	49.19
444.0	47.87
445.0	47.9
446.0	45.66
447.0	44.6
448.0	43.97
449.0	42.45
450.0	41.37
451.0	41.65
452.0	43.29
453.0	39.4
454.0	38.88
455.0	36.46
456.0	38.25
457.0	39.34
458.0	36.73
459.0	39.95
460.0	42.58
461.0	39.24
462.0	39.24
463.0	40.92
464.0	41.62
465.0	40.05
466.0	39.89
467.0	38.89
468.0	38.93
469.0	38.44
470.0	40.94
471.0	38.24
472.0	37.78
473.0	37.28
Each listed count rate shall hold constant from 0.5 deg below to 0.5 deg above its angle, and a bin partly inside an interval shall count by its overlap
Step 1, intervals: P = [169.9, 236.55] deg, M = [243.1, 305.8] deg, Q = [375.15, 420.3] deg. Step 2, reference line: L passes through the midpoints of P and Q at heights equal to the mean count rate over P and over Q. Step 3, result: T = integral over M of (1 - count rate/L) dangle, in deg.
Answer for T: 3.62 deg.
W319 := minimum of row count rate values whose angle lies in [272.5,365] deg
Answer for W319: 44.95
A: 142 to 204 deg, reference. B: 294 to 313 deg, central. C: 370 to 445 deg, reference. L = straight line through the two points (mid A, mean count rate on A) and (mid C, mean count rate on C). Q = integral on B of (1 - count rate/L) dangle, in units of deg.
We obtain 0.60 deg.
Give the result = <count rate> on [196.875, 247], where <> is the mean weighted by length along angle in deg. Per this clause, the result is 64.1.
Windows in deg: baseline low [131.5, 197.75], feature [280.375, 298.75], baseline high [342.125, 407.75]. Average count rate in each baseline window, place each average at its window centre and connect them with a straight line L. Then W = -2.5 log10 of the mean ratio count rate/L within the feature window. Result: 0.08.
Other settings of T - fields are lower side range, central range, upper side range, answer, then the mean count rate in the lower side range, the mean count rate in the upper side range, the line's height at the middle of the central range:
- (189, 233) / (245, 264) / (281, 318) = 2.4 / 66.8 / 52.7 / 59.9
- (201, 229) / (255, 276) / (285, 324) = 1.9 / 62.3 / 52.9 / 57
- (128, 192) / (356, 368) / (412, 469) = 1.0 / 74.7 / 41.8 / 51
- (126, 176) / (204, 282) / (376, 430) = 7.8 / 77.9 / 40.5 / 64.2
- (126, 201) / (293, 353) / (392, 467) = 4.2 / 75.4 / 41.6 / 55.1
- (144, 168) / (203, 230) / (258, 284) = 1.1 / 77.3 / 52.3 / 64.2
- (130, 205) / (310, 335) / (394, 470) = 2.3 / 74.9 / 41.6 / 55.4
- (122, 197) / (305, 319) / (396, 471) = 1.0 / 75.2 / 41.7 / 56.5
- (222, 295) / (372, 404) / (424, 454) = 4.7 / 56.3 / 44.1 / 47.5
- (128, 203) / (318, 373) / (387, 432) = 1.0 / 75.2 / 40.4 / 49.5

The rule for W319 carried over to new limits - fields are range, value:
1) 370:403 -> 36.06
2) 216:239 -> 57.87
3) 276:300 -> 49.33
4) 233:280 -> 47.12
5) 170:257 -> 48.3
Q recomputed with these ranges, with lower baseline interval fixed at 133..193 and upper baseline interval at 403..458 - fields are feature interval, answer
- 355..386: 3.3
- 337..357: 1.1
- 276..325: 4.1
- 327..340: 0.9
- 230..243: 0.1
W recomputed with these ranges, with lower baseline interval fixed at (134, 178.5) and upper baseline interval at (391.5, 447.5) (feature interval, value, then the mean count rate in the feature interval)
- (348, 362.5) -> 0.067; 47.4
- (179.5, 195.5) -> 0.054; 68.6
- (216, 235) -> 0.029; 65.4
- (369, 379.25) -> 0.124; 42.7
